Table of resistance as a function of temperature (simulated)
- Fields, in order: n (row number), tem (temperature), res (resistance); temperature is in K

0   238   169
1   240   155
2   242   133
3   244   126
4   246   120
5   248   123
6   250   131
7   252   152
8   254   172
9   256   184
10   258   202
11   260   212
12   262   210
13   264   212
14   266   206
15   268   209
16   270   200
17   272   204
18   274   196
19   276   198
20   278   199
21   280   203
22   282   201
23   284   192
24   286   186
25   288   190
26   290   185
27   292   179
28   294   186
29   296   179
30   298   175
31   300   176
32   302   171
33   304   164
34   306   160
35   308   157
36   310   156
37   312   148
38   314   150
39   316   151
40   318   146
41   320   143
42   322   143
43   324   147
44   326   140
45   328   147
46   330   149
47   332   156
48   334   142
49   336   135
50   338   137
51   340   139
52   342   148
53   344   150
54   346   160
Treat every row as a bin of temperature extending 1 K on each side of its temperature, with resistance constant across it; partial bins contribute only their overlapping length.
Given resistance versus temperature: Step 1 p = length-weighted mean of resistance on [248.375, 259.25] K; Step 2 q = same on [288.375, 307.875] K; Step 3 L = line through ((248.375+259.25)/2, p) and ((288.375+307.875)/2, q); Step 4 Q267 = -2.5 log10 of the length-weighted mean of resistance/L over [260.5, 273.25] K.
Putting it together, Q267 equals -0.22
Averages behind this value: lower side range 167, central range 207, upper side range 175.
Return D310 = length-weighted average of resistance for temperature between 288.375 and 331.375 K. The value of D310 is 160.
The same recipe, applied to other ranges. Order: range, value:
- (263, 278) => 203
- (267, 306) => 188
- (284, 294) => 186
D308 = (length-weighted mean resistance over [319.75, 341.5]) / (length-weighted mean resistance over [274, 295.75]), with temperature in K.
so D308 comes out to 0.7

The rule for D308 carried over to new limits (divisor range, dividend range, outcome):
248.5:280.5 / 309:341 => 0.76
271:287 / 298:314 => 0.82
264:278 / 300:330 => 0.75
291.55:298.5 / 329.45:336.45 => 0.81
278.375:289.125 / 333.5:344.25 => 0.73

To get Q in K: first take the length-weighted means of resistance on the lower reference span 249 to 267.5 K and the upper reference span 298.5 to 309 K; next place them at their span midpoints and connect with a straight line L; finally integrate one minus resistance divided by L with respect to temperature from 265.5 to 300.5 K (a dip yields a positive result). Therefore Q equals -3.3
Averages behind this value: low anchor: 187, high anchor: 166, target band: 192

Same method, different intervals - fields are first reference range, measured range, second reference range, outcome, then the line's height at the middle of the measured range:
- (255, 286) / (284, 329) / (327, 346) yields 2.1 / 171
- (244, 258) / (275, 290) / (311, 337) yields -4.8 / 148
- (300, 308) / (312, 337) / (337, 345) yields 1.2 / 153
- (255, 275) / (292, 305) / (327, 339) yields -0.1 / 174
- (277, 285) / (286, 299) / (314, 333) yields 0.2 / 185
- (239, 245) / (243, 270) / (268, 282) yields -1.2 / 166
